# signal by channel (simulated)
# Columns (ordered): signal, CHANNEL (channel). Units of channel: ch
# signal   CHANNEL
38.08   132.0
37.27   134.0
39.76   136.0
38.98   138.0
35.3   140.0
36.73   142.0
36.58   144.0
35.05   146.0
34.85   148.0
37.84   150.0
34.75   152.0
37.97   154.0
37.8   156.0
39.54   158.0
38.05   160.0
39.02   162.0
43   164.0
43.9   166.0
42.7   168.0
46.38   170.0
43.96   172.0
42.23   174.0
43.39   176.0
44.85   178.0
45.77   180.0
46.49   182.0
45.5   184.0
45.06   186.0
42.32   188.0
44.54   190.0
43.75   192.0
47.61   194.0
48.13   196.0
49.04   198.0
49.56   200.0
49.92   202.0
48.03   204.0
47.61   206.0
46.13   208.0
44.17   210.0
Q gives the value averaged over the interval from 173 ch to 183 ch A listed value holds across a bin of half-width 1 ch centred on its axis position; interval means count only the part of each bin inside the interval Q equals 44.5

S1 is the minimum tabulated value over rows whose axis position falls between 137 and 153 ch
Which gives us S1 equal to 34.75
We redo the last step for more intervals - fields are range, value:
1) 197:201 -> 49.04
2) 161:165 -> 39.02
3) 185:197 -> 42.32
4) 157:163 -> 38.05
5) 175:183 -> 43.39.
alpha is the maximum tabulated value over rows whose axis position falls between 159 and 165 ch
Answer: 43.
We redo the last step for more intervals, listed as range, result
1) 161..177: 46.38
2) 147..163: 39.54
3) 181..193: 46.49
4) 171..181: 45.77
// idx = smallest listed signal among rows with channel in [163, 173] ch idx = 42.7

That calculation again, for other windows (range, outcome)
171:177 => 42.23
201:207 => 47.61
